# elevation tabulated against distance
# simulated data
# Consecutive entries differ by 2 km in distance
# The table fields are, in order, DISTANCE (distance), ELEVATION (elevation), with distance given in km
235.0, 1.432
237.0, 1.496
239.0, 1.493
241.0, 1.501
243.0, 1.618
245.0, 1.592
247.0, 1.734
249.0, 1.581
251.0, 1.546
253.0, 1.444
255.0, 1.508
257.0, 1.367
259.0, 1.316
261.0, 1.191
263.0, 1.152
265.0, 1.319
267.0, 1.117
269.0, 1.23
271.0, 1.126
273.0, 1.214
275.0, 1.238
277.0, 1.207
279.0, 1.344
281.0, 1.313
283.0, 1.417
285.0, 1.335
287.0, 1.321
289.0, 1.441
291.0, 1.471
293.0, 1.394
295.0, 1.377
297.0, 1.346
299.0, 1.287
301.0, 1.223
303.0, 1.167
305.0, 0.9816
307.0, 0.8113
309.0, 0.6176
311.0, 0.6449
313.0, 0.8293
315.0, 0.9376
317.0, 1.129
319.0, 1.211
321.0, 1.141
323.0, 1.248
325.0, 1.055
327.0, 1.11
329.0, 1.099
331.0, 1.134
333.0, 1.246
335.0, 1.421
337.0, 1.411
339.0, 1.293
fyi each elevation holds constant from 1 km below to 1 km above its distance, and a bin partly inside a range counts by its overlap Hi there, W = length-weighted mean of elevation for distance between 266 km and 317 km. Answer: 1.17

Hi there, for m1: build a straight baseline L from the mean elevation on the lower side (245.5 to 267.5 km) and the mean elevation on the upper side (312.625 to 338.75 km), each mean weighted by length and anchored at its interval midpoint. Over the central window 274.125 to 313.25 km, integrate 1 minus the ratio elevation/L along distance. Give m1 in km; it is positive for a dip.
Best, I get 2.52 km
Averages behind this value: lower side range 1.4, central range 1.2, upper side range 1.16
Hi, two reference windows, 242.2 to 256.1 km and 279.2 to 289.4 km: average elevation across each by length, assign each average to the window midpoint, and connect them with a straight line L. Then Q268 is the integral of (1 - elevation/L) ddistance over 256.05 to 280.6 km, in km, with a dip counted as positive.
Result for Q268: 3.7 km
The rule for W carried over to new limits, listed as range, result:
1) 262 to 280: 1.22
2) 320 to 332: 1.13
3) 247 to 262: 1.44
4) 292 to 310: 1.13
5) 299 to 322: 0.986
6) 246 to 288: 1.33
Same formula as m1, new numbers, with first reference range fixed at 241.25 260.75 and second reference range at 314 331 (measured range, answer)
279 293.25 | -0.7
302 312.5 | 3.1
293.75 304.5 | -0.2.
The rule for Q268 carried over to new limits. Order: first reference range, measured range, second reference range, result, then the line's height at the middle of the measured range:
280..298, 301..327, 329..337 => 6.3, 1.31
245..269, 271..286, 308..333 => -0.2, 1.27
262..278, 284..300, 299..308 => -3.7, 1.12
